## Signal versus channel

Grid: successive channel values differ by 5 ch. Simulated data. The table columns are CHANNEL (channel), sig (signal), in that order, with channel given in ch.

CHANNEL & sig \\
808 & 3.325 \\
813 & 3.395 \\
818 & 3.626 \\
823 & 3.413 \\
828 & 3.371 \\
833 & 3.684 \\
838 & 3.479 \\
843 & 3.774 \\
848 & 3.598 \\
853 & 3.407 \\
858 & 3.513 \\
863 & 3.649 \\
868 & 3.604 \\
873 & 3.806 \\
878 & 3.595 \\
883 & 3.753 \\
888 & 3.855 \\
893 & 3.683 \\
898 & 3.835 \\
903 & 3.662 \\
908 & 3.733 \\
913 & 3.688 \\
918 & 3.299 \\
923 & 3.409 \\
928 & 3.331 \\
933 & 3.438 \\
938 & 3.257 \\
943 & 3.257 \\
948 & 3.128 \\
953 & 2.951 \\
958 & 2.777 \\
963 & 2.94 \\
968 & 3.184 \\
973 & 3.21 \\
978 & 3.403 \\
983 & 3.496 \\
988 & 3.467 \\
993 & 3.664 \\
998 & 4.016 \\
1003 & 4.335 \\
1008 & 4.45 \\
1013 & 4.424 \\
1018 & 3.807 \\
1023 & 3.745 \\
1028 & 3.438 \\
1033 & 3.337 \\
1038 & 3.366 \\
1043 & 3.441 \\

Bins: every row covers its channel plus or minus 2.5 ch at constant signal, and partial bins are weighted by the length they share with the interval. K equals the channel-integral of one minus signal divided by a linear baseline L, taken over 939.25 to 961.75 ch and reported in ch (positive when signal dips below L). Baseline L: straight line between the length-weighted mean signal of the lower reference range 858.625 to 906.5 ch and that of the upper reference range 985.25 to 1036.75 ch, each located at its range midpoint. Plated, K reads 4.5 ch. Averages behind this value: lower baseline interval 3.71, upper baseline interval 3.85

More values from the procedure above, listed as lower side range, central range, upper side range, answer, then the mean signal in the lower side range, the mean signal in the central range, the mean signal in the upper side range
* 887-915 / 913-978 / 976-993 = 7.1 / 3.74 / 3.21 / 3.49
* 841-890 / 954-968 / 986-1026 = 3.4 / 3.65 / 2.93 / 3.99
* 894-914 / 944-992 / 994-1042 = 7.7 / 3.73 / 3.19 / 3.86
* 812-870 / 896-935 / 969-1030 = 1.1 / 3.55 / 3.55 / 3.78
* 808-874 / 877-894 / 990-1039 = -0.5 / 3.55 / 3.74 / 3.87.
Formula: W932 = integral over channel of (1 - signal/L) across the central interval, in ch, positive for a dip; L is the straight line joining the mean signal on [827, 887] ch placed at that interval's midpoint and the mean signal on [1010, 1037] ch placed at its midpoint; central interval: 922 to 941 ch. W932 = 1.7 ch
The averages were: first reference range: 3.61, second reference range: 3.74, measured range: 3.35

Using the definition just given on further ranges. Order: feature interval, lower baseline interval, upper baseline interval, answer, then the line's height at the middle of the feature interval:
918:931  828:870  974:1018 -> 1.29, 3.73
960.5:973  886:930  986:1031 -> 2.32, 3.8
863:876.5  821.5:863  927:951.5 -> -0.87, 3.46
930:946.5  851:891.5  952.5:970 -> -0.90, 3.14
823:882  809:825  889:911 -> -0.07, 3.58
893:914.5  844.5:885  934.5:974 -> -2.14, 3.39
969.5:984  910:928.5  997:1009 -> 2.43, 4.02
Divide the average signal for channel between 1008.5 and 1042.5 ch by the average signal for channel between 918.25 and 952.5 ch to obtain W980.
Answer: 1.13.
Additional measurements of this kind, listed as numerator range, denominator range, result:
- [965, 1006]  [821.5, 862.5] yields 1.02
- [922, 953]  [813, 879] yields 0.92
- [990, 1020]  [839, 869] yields 1.15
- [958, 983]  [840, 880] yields 0.88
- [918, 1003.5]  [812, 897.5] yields 0.93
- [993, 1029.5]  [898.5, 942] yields 1.15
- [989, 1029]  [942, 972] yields 1.31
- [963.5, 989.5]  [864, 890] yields 0.89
